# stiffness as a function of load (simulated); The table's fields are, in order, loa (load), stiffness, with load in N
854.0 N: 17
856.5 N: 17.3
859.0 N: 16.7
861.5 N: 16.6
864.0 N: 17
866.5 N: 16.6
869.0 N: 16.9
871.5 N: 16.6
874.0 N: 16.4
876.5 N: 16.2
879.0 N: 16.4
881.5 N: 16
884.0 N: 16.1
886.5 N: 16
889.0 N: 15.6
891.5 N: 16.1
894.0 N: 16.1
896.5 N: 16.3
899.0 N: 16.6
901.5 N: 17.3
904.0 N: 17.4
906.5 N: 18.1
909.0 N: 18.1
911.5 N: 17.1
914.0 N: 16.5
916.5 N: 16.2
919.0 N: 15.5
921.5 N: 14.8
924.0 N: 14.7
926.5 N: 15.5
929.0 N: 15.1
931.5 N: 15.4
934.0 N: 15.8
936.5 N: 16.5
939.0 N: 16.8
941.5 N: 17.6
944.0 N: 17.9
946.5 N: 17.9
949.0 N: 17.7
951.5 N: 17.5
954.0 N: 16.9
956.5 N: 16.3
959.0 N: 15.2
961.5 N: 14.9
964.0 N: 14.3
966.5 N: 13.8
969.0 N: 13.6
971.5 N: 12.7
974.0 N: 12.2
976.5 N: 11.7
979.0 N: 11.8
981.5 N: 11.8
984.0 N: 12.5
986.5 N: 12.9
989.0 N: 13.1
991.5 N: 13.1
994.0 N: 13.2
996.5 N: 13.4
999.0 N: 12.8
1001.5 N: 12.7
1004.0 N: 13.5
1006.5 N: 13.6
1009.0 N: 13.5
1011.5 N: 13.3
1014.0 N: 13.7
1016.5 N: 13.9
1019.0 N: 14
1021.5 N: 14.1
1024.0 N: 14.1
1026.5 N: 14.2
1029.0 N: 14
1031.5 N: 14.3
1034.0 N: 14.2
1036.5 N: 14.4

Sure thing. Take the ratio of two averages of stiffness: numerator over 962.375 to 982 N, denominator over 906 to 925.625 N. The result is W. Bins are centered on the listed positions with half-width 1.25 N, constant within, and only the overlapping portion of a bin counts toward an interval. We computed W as 0.8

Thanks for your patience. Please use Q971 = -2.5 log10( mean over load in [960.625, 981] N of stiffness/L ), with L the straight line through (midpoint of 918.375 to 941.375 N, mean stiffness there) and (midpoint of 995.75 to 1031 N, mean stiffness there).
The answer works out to 0.13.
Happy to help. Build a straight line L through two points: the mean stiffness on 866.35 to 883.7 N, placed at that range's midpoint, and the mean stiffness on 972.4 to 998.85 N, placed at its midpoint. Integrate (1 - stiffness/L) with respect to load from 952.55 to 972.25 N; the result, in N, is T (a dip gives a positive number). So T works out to -2.05 N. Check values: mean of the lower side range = 16.4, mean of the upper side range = 12.6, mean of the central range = 14.8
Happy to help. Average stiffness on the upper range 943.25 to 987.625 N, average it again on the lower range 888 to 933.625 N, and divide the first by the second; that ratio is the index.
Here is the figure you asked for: 0.89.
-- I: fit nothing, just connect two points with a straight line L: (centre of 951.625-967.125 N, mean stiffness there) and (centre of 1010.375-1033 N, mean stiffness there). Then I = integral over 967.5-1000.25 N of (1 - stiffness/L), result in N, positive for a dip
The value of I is 4.8 N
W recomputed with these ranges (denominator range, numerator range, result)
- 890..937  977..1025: 0.81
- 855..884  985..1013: 0.79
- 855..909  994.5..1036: 0.82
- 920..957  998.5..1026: 0.83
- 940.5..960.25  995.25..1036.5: 0.80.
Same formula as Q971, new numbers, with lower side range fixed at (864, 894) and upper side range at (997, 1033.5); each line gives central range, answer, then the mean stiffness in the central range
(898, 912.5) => -0.11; 17.5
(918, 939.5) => -0.01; 15.5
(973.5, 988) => 0.18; 12.2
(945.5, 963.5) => -0.11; 16.5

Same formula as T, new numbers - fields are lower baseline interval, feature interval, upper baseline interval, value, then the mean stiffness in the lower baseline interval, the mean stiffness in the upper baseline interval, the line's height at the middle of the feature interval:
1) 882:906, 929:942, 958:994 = -1.3 N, 16.4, 13.1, 14.7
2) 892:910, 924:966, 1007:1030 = -1.0 N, 17.1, 13.9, 15.9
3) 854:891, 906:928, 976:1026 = -1.2 N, 16.5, 13.2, 15.3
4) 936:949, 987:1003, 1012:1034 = 2.3 N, 17.4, 14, 15.2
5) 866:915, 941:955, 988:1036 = -2.2 N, 16.6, 13.6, 15.2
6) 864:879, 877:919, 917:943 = -0.9 N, 16.6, 15.8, 16.2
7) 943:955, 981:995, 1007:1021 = 2.2 N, 17.6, 13.7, 15.3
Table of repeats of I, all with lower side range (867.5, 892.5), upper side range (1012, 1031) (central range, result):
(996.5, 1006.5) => 0.8 N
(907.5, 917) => -0.8 N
